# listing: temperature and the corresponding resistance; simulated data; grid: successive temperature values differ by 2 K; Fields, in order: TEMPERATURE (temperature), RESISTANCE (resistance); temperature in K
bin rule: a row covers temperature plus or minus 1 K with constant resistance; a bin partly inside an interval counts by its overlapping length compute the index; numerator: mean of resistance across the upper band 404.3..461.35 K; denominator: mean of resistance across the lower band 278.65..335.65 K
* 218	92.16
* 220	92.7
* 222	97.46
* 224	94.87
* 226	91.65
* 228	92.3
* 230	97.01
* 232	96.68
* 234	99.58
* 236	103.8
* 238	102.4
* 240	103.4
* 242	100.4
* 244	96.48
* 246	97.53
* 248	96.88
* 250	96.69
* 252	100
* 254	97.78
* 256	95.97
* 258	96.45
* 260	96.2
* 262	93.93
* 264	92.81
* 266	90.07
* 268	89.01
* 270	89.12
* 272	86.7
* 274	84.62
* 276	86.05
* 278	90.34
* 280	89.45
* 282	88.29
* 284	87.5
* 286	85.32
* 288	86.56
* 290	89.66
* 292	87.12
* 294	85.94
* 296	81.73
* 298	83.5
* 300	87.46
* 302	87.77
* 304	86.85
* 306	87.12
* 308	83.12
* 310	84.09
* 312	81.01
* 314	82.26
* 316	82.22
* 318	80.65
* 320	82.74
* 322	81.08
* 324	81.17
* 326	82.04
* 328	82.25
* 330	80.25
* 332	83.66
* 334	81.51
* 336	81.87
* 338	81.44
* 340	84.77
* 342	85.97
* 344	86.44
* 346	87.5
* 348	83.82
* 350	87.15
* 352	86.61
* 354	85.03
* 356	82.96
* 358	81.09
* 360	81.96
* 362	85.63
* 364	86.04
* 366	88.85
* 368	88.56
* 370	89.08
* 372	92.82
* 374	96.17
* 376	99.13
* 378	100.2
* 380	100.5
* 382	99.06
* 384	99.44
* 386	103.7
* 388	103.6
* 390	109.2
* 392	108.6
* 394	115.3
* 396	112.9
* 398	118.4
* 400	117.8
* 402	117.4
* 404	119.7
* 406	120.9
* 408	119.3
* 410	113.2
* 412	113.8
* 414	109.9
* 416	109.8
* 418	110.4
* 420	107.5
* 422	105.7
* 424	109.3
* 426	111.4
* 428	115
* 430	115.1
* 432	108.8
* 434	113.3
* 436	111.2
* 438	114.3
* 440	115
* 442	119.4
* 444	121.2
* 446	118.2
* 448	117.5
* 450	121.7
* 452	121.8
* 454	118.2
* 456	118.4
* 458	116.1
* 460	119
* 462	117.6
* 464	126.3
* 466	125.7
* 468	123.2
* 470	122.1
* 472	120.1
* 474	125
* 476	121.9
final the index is 1.4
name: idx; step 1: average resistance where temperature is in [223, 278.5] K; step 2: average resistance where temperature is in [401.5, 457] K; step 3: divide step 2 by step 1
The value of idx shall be 1.21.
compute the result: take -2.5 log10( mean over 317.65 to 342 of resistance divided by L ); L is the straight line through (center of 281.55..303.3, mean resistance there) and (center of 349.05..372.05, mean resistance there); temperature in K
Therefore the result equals 0.052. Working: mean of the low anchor 86.4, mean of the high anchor 86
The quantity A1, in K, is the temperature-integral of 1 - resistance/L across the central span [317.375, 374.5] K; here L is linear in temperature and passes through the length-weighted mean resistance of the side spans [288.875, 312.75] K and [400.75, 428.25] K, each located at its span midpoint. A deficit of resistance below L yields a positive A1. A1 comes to 6.9 K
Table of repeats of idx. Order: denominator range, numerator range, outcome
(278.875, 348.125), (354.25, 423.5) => 1.22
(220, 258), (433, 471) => 1.22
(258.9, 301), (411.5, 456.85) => 1.30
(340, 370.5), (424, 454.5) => 1.35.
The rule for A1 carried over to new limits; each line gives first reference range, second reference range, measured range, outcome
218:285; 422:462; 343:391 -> 7.0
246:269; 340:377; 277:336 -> 4.5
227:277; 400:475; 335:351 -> 3.2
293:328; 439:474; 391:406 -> -1.5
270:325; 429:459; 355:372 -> 2.3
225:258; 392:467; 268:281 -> 1.7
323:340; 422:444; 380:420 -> -3.2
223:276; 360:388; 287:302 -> 1.4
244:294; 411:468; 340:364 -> 4.2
